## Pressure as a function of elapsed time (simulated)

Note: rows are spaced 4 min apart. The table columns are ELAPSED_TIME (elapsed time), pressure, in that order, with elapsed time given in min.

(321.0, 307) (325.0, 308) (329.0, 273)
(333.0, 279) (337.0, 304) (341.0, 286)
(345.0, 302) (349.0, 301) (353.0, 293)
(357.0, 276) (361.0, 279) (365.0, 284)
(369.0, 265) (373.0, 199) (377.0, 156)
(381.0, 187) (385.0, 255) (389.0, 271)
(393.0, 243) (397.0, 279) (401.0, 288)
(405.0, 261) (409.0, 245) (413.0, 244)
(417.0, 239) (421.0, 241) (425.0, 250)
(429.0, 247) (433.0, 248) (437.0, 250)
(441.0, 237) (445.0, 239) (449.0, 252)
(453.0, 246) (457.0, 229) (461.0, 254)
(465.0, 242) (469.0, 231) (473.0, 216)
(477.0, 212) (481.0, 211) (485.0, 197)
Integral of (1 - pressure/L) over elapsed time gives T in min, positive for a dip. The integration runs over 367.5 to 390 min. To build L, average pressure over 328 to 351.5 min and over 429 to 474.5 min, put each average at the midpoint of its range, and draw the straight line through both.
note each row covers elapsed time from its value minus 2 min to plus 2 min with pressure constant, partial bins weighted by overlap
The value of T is 4.5 min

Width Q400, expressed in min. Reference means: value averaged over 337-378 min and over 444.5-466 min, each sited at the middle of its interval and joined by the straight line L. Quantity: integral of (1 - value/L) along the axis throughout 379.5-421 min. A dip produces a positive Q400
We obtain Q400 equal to 1.0 min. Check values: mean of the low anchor 269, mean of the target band 251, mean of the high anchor 244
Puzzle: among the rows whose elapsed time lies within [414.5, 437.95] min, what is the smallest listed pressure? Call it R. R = 239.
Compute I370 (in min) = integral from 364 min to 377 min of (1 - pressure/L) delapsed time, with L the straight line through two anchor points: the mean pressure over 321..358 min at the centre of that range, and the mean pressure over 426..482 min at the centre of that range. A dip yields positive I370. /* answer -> 2.1 min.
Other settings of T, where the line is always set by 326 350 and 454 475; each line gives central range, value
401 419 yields 0.52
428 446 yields 0.21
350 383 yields 4.14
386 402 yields -0.12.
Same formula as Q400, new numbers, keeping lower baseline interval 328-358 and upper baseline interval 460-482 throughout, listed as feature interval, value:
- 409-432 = 0.7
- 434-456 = -0.4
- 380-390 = 1.1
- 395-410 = -0.5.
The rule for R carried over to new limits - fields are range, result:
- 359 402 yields 156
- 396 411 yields 245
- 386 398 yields 243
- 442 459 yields 229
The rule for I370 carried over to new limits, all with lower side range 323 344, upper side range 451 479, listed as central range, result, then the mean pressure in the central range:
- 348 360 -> -0.3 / 288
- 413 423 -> 0.5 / 241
